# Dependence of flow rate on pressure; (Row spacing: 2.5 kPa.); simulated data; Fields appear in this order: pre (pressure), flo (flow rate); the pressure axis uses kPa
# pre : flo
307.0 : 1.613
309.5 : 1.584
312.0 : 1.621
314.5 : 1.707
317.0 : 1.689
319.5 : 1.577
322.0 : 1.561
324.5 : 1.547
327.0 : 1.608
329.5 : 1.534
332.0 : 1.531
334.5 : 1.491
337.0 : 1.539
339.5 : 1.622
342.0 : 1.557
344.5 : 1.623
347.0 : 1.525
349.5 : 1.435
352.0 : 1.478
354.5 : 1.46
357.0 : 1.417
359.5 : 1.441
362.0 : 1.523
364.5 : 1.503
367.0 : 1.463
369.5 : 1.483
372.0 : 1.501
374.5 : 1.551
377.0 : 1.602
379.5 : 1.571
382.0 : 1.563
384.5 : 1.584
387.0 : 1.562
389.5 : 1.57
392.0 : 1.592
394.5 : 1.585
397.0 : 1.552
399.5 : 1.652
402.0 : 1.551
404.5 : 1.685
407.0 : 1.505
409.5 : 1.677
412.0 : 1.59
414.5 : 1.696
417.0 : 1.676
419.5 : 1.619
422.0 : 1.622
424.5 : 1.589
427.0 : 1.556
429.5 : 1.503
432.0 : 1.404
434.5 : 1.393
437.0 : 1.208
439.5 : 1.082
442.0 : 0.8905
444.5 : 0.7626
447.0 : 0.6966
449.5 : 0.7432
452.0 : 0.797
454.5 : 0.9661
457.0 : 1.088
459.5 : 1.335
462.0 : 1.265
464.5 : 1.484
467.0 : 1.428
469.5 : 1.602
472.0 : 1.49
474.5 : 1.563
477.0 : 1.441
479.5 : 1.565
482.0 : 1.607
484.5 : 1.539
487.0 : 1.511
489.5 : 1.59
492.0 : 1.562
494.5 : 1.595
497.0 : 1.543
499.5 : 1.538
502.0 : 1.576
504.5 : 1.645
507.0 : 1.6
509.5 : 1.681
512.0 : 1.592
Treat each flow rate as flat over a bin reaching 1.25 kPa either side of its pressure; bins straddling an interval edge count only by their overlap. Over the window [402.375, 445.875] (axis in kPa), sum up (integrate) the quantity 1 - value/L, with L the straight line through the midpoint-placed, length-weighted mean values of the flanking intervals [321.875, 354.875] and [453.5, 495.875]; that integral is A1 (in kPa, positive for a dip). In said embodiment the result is 1.35 kPa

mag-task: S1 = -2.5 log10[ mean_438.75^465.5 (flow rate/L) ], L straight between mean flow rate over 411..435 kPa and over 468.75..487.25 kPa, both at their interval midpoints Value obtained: 0.47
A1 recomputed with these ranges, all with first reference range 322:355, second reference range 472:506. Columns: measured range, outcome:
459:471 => 1.0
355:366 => 0.5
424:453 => 7.9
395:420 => -1.2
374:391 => -0.3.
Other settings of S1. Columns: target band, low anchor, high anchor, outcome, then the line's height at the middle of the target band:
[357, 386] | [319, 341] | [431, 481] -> -0.059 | 1.44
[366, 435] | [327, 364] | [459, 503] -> -0.038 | 1.52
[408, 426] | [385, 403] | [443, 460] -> -0.246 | 1.31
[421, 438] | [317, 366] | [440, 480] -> -0.154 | 1.27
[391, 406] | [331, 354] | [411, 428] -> -0.003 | 1.6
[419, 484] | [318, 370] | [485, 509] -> 0.202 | 1.56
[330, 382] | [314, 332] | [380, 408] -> 0.050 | 1.59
